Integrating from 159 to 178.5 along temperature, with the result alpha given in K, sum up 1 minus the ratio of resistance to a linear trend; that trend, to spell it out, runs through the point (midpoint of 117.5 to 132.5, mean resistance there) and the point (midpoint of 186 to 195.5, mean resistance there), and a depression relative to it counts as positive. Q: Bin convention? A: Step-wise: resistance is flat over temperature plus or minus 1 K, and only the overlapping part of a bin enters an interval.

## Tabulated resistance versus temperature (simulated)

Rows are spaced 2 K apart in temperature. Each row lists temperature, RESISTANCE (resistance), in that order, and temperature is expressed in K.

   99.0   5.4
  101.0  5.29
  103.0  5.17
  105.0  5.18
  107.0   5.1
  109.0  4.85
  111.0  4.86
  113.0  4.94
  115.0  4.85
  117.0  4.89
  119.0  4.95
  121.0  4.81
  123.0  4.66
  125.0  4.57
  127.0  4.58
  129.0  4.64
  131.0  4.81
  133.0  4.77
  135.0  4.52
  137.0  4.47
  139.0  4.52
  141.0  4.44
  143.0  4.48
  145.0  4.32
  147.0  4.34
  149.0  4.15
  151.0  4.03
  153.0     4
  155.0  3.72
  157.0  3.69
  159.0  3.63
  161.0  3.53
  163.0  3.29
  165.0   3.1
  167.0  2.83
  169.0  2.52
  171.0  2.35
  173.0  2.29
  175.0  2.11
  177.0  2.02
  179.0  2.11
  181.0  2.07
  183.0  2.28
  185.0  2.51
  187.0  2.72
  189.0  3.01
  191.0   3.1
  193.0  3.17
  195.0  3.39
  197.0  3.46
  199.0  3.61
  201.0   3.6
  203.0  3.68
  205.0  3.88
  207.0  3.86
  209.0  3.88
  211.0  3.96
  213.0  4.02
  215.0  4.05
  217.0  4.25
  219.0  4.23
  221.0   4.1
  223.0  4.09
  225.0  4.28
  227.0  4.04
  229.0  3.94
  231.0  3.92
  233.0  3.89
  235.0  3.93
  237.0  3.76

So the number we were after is 5.0 K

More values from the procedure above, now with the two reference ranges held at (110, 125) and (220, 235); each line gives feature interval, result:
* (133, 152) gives 1.09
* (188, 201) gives 2.91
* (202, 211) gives 0.74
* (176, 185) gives 4.55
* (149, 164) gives 2.71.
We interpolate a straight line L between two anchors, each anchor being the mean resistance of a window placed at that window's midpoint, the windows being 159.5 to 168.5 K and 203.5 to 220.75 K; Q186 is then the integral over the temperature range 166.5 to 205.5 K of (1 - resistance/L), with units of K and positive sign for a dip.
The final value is 8.3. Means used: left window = 3.18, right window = 4.01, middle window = 2.82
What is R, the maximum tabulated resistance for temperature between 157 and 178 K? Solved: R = 3.69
